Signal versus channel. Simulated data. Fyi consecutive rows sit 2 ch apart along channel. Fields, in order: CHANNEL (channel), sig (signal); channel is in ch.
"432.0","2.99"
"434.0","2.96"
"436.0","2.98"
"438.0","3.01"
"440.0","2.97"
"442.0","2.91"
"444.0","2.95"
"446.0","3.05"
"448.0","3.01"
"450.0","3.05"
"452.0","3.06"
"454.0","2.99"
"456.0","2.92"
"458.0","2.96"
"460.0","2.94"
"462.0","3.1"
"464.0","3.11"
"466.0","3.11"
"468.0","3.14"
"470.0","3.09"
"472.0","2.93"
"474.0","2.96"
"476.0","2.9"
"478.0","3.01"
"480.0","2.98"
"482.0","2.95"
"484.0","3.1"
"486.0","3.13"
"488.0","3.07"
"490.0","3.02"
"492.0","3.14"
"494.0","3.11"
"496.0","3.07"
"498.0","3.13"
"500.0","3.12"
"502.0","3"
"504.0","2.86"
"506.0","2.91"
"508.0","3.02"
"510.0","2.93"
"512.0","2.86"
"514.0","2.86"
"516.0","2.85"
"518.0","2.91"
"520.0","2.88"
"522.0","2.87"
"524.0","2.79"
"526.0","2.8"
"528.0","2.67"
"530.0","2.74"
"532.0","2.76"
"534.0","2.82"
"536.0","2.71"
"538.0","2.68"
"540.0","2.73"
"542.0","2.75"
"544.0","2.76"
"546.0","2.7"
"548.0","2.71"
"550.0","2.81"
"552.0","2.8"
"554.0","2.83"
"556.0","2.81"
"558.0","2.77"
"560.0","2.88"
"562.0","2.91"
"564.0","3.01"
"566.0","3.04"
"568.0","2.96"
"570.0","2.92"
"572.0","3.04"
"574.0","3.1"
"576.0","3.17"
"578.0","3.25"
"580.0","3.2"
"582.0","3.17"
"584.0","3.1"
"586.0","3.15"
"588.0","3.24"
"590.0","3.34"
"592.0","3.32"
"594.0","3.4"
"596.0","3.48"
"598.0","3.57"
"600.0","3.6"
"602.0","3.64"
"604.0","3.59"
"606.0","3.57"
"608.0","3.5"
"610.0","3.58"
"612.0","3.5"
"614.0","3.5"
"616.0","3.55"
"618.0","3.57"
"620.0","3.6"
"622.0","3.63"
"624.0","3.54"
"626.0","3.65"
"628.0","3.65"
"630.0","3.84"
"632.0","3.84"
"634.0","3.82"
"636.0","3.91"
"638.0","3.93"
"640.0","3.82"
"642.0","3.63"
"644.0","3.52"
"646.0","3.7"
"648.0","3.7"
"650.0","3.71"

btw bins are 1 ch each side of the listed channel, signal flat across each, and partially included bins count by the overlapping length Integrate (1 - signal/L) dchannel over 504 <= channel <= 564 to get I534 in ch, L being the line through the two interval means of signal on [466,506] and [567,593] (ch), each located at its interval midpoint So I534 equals 5.41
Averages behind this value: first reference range 3.04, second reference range 3.15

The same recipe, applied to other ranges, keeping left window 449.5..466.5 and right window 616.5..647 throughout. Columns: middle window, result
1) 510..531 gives 2.83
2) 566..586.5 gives 2.28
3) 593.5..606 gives 0.10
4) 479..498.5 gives 0.47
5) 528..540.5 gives 2.21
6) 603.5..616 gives 0.28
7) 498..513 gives 1.13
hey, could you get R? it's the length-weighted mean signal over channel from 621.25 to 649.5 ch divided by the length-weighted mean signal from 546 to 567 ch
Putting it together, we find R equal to 1.31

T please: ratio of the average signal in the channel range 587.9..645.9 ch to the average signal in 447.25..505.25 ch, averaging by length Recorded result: 1.2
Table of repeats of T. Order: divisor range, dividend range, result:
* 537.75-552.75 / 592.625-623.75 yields 1.29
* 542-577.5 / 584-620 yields 1.20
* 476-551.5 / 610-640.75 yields 1.27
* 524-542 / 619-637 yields 1.36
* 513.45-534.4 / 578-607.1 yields 1.20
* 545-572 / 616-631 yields 1.27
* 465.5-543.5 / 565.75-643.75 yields 1.18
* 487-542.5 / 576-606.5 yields 1.16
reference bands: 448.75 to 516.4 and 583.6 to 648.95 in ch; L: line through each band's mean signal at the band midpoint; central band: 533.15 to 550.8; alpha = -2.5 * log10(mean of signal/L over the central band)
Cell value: 0.190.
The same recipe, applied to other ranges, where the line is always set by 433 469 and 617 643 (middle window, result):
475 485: 0.05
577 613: 0.06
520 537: 0.19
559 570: 0.17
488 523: 0.09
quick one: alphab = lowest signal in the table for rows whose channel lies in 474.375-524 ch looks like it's 2.79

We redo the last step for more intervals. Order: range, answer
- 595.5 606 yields 3.48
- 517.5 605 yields 2.67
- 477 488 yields 2.95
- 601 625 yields 3.5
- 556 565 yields 2.77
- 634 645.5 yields 3.52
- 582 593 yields 3.1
